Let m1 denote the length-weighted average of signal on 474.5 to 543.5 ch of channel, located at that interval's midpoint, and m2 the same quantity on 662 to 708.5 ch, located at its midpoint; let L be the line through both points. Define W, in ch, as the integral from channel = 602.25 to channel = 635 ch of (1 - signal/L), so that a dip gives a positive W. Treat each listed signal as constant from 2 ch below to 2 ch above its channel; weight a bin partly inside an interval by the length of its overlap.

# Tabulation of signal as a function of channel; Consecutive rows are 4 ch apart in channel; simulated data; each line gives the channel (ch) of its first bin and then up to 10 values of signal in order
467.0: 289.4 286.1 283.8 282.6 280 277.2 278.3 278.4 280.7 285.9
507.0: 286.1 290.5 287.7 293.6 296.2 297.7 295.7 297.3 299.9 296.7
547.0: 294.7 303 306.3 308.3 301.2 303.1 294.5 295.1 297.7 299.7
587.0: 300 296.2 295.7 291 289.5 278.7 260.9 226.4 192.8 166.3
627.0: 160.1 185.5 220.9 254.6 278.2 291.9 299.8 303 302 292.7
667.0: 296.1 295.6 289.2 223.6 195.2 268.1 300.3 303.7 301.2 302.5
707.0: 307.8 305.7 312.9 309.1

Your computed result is 7.6 ch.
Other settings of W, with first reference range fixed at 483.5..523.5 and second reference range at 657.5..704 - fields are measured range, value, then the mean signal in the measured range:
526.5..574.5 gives -2.7 ch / 300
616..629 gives 4.8 ch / 177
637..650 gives 0.2 ch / 277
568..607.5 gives -1.7 ch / 295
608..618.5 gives 1.6 ch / 240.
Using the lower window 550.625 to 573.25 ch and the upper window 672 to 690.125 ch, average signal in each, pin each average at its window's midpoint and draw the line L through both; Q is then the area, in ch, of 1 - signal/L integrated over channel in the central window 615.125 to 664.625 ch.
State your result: 4.2 ch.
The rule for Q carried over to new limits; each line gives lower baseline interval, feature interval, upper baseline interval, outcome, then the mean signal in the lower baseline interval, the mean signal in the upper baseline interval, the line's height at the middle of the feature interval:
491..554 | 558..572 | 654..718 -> -0.53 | 292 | 288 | 291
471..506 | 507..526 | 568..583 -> -0.36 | 281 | 297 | 286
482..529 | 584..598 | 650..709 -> -0.56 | 286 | 285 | 286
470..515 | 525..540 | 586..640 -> -1.56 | 283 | 243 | 270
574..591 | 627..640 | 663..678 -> 3.74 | 298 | 289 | 293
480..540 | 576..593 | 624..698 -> -1.37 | 288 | 264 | 276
